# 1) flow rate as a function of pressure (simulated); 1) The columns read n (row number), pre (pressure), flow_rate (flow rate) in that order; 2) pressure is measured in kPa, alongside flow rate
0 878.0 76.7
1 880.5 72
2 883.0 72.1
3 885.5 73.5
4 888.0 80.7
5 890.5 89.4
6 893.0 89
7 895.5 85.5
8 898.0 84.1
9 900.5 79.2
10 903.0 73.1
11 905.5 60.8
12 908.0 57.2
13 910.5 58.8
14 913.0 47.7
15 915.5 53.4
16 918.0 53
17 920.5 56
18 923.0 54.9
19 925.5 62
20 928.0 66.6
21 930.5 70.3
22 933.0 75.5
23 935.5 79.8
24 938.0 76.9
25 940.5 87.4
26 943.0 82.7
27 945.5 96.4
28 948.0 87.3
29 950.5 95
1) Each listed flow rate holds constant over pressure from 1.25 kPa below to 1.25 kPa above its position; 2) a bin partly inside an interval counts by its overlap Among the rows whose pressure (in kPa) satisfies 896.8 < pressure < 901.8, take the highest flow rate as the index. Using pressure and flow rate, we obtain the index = 84.1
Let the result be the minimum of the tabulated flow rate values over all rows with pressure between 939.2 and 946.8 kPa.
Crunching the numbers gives 82.7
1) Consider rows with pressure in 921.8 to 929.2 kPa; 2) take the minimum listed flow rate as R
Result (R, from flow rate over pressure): 54.9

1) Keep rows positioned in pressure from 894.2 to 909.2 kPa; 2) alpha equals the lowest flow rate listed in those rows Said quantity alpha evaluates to 57.2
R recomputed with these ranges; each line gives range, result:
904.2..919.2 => 47.7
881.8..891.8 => 72.1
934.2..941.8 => 76.9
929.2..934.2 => 70.3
